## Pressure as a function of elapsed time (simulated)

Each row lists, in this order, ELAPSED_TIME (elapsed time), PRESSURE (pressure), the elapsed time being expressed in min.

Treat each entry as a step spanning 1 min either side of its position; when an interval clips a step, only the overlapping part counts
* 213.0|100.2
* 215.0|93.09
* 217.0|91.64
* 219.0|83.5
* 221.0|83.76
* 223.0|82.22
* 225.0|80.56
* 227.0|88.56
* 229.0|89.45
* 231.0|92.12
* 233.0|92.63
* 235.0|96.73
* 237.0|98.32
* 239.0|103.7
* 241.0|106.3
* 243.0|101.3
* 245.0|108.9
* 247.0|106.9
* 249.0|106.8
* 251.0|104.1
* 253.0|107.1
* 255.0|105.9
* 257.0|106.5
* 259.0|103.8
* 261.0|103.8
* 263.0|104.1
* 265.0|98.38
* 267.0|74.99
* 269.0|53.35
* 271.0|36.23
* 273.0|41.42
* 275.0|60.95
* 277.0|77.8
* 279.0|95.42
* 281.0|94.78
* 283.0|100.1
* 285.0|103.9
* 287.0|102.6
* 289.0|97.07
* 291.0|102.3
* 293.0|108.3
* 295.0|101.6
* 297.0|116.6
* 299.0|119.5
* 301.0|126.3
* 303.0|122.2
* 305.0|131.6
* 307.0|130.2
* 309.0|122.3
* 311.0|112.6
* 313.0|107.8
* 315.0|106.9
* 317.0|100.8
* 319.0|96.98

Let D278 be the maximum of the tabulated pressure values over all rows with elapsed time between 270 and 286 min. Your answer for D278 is 103.9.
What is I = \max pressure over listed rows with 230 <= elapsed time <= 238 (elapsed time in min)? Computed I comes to 98.32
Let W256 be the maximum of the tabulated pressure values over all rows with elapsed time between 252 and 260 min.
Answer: 107.1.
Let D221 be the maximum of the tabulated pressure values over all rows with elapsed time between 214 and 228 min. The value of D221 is 93.09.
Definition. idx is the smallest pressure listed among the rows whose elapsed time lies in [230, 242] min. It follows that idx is 92.12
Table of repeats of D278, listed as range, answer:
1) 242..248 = 108.9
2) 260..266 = 104.1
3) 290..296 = 108.3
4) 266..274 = 74.99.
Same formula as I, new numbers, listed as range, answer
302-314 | 131.6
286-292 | 102.6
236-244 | 106.3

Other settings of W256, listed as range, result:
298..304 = 126.3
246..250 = 106.9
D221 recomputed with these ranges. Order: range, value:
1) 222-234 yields 92.63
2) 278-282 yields 95.42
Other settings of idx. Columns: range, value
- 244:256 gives 104.1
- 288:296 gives 97.07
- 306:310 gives 122.3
